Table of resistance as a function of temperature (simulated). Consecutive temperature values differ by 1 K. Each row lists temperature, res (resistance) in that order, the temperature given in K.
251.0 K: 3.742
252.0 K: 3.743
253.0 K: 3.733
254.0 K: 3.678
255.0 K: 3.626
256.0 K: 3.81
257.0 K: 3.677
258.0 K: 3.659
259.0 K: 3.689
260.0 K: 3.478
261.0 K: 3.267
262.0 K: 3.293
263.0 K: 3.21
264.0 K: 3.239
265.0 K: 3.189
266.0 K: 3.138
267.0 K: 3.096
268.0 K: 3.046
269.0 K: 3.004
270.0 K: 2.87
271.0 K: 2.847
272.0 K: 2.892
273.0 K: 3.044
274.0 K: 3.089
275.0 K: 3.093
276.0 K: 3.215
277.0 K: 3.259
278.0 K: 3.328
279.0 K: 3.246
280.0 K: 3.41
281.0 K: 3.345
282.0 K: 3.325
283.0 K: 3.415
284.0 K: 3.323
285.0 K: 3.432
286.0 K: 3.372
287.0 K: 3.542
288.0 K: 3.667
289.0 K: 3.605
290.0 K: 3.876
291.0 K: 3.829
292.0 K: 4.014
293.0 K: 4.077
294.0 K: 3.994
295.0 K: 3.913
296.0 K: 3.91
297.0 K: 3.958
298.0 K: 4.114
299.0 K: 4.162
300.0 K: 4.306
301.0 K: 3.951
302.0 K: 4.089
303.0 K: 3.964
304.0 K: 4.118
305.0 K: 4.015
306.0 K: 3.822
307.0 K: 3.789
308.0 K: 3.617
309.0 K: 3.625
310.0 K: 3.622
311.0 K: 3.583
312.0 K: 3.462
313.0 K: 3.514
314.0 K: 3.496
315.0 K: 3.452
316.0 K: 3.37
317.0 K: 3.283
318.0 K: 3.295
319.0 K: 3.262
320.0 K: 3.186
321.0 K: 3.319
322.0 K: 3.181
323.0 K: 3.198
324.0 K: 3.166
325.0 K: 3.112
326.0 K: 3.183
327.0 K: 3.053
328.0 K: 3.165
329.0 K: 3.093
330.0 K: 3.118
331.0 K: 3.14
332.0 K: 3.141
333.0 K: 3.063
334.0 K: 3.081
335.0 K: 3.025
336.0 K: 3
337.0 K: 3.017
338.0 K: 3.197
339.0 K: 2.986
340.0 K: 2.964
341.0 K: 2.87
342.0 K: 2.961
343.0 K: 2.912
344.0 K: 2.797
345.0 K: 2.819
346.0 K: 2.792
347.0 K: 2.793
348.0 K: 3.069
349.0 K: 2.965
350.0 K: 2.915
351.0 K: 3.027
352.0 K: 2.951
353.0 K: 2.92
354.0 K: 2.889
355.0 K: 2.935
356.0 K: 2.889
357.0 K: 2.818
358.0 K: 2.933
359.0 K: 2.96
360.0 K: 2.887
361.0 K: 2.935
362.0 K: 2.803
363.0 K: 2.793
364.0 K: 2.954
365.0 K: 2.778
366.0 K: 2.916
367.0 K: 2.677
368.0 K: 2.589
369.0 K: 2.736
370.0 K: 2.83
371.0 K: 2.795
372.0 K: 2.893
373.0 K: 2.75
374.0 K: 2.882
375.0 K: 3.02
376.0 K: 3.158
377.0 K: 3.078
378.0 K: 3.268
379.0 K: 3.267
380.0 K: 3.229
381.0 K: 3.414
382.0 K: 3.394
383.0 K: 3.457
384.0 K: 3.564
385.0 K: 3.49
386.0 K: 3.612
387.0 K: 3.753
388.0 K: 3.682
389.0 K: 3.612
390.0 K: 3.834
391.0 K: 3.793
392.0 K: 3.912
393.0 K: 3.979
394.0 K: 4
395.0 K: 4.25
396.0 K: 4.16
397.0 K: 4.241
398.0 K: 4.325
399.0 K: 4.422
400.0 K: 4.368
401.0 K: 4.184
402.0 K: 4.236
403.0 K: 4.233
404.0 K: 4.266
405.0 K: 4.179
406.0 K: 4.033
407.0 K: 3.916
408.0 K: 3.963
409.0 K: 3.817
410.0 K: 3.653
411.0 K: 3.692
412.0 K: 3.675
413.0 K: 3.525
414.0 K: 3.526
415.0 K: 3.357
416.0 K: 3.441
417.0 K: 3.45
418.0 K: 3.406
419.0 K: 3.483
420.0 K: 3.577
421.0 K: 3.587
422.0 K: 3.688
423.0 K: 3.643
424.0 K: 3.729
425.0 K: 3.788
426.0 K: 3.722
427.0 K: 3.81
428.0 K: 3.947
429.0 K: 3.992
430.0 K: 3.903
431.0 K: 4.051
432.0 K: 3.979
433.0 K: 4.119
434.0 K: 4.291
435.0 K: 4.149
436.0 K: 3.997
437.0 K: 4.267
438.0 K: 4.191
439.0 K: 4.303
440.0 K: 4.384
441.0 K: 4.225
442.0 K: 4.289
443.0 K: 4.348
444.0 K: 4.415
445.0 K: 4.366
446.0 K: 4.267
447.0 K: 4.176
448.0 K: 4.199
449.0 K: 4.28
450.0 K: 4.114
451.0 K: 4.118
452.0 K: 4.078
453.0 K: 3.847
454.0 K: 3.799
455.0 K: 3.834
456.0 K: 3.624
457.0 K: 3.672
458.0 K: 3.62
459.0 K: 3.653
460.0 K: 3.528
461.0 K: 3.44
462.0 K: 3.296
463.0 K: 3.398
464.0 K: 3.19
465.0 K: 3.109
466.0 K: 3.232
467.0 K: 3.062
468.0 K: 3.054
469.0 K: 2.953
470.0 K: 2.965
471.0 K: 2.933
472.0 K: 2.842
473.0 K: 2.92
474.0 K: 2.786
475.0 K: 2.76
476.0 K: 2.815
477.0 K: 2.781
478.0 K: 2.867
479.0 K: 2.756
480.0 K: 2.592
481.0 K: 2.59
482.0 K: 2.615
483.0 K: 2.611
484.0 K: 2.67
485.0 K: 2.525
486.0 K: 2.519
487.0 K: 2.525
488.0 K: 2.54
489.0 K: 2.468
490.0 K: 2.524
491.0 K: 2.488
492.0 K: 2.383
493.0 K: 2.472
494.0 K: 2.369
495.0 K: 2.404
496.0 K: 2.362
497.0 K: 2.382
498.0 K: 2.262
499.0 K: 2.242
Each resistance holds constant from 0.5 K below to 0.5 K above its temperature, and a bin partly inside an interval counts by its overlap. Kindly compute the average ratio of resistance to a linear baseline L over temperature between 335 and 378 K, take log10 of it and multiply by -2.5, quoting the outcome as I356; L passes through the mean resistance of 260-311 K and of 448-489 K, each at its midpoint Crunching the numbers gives 0.17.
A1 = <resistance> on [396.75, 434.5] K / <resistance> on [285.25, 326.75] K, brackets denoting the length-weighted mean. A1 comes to 1.06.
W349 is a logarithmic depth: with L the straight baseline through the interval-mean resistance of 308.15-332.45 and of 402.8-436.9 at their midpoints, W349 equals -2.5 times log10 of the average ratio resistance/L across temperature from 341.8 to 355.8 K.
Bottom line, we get 0.18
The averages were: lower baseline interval 3.3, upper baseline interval 3.81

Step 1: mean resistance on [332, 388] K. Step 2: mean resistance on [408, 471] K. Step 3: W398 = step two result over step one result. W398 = 1.25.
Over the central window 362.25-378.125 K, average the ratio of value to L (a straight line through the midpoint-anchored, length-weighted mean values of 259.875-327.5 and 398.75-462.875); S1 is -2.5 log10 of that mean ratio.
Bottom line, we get 0.28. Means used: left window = 3.47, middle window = 2.87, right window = 3.92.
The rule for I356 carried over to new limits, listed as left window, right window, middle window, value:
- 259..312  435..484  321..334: 0.13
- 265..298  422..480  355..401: 0.07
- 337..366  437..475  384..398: -0.21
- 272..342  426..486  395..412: -0.16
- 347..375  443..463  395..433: -0.12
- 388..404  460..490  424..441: -0.15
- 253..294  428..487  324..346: 0.14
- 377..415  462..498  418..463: -0.21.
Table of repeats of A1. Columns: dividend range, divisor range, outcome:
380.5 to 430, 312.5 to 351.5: 1.23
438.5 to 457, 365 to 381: 1.40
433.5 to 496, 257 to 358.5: 1.00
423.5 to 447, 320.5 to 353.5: 1.36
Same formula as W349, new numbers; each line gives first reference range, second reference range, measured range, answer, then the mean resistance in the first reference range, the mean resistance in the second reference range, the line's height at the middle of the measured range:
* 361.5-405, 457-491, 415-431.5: -0.14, 3.49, 2.92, 3.24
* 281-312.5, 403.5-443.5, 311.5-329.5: 0.16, 3.78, 3.88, 3.8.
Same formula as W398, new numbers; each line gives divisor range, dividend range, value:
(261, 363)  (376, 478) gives 1.13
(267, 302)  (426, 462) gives 1.14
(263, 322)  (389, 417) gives 1.12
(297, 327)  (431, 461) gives 1.13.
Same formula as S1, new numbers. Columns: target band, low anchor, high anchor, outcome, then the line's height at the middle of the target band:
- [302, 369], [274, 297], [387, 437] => 0.17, 3.69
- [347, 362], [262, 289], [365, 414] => 0.19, 3.48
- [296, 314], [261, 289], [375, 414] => -0.15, 3.37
